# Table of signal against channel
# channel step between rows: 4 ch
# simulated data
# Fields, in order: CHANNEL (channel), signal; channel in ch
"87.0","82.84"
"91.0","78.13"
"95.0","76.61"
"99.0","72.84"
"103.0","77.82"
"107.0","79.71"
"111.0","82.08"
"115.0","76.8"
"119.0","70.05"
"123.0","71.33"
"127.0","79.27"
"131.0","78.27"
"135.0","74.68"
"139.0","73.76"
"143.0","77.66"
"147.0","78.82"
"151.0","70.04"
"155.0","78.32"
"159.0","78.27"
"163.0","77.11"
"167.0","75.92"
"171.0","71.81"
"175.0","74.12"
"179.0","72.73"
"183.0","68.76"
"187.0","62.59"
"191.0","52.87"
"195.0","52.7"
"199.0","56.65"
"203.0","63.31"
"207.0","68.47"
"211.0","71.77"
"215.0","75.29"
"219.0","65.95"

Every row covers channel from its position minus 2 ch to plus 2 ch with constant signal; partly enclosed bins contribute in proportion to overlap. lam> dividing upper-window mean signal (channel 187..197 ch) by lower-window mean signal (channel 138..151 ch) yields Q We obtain 0.7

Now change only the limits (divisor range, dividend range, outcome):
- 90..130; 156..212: 0.89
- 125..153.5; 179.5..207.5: 0.80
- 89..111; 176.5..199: 0.80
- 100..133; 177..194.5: 0.82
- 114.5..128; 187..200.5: 0.75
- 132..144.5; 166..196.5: 0.88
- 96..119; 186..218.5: 0.82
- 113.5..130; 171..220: 0.88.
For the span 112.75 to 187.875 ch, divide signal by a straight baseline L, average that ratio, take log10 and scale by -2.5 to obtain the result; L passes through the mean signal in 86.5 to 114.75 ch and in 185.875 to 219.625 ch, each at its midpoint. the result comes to -0.05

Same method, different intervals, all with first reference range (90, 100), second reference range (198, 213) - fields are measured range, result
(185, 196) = 0.19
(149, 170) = -0.09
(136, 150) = -0.07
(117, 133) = -0.02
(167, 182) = -0.07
